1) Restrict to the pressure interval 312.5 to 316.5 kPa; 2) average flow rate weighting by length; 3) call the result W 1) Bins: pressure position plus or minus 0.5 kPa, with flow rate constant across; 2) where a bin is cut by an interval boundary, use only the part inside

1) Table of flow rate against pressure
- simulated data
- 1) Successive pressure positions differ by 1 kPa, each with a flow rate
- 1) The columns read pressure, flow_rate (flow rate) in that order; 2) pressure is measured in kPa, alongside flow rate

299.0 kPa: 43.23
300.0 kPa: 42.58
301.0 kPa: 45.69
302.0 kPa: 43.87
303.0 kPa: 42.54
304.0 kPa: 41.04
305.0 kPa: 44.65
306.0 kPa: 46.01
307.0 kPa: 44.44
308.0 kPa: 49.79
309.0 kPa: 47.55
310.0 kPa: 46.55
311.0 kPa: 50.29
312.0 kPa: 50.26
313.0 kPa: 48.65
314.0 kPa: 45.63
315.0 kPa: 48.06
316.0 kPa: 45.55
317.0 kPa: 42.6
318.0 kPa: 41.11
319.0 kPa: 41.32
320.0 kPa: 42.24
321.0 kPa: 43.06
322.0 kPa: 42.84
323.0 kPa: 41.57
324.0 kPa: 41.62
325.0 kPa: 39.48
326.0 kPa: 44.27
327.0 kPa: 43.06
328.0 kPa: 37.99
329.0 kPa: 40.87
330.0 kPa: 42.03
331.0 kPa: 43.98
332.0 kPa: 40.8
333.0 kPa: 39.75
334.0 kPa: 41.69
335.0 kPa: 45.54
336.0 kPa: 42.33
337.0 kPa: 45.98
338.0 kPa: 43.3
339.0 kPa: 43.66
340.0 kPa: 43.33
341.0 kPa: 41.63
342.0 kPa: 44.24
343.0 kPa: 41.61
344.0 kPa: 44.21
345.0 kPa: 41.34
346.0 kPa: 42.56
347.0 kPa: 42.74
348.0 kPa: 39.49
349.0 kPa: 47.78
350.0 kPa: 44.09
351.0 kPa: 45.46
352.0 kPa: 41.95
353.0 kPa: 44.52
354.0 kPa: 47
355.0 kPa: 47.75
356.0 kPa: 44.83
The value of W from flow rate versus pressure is 47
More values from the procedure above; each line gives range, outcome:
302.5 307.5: 43.7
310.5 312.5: 50.3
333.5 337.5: 43.9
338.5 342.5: 43.2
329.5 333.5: 41.6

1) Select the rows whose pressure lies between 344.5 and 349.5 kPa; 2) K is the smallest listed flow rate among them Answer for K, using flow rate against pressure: 39.49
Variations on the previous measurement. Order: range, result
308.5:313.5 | 46.55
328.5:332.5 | 40.8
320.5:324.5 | 41.57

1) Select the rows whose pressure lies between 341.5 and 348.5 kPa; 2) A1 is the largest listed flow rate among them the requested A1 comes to 44.24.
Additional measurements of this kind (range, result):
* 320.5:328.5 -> 44.27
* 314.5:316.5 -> 48.06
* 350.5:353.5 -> 45.46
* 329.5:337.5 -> 45.98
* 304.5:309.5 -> 49.79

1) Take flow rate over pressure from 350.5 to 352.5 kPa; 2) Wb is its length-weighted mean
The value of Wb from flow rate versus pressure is 43.7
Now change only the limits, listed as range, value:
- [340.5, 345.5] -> 42.6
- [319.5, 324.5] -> 42.3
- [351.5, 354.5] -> 44.5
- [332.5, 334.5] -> 40.7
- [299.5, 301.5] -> 44.1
